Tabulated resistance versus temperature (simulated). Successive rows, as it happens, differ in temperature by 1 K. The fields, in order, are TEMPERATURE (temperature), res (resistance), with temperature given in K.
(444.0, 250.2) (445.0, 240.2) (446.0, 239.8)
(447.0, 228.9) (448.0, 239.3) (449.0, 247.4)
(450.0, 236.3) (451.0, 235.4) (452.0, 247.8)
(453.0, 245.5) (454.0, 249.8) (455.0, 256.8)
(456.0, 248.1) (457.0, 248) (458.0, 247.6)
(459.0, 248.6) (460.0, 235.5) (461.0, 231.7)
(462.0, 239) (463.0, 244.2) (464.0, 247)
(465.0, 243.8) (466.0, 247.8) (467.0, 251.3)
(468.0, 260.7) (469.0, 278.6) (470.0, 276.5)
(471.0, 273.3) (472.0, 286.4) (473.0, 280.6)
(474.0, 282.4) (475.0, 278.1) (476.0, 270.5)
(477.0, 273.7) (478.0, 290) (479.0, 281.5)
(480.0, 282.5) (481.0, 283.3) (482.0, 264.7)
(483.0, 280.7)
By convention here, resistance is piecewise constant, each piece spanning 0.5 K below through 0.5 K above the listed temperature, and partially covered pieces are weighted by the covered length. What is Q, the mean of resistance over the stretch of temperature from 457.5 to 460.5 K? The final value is 244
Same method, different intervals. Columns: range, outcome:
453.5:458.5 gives 250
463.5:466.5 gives 246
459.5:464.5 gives 239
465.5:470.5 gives 263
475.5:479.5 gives 279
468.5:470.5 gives 278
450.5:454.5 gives 245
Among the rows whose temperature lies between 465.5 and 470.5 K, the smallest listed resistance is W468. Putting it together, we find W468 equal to 247.8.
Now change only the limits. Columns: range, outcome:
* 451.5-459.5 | 245.5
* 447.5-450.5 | 236.3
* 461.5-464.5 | 239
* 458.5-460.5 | 235.5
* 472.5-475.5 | 278.1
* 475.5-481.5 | 270.5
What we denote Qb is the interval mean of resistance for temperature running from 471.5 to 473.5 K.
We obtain 284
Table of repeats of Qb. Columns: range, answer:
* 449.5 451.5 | 236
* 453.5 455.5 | 253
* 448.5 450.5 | 242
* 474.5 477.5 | 274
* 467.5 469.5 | 270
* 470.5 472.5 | 280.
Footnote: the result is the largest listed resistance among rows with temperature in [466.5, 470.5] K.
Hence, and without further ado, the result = 278.6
